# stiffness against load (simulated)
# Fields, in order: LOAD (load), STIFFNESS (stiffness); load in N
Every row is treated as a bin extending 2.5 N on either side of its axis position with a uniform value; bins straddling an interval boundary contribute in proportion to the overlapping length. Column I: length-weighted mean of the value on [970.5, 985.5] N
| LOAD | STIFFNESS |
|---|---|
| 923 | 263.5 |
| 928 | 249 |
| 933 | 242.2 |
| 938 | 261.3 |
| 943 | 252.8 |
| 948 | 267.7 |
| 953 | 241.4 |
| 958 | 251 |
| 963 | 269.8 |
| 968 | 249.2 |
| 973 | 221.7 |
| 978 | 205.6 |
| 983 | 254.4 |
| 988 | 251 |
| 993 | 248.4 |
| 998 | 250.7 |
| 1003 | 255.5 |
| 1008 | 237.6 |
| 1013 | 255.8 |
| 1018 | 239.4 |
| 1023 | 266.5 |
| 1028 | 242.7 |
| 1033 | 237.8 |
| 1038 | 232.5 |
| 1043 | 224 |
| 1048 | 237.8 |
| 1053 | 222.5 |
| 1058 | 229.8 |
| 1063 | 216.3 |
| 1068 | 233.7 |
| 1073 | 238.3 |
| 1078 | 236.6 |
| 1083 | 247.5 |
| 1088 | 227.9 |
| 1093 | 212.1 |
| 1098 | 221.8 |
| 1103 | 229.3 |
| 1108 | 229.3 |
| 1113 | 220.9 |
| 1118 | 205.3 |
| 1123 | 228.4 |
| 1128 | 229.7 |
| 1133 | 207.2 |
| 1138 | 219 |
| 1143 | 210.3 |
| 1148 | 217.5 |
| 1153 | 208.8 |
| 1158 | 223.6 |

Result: 227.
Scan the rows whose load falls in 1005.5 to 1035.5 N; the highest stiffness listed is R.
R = 266.5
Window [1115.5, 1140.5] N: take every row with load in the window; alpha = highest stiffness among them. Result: 229.7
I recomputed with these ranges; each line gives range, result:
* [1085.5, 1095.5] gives 220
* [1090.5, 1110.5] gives 223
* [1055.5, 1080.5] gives 231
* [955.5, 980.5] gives 239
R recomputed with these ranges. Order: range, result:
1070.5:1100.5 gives 247.5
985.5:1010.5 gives 255.5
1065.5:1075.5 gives 238.3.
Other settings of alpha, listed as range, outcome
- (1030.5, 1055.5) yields 237.8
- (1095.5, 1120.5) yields 229.3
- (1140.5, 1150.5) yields 217.5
